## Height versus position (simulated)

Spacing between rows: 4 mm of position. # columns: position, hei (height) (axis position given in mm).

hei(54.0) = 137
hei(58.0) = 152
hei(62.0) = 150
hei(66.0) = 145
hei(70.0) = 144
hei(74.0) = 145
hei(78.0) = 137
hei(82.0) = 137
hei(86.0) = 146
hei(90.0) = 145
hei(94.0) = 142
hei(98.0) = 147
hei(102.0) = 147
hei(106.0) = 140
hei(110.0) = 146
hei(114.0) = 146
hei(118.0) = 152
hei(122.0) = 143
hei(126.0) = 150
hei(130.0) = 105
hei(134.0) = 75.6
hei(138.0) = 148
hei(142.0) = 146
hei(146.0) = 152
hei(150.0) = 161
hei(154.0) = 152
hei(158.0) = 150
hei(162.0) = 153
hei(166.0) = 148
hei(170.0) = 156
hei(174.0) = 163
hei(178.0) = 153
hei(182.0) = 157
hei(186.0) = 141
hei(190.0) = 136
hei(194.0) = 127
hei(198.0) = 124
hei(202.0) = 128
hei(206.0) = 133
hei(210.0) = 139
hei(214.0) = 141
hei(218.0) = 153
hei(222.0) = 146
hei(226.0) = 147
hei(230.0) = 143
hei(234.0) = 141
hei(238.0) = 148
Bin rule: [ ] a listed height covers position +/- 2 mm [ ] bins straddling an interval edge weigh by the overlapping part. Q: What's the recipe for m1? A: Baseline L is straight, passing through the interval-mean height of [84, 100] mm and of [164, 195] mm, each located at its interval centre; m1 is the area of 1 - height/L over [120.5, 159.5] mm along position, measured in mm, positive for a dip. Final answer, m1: 2.3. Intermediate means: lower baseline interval 145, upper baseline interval 148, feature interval 138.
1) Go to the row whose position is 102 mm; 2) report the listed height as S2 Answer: 147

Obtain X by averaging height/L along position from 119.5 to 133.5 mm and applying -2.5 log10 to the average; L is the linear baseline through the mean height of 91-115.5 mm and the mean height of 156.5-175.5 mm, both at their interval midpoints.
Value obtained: 0.16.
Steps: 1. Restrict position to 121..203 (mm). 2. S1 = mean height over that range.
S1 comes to 142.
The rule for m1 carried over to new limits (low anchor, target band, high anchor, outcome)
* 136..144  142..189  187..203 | -4.7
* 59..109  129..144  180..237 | 2.4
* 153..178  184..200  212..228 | 2.0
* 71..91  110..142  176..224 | 1.8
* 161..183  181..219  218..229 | 3.5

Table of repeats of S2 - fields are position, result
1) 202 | 128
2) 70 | 144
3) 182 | 157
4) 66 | 145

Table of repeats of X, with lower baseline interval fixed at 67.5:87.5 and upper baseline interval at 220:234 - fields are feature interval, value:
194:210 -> 0.12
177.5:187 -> -0.05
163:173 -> -0.07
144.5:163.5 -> -0.08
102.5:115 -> -0.01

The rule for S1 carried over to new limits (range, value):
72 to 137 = 138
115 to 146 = 133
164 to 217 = 142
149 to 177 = 154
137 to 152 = 152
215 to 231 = 147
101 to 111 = 144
